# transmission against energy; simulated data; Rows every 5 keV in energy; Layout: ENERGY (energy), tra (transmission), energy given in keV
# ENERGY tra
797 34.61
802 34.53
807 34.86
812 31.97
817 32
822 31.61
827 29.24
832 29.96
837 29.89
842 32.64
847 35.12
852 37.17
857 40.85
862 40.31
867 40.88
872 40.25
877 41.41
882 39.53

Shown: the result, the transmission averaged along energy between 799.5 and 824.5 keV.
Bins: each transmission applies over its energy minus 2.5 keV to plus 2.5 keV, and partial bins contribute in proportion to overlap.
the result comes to 33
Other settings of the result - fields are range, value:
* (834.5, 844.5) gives 31.3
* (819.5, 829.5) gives 30.4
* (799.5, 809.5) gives 34.7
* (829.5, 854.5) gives 33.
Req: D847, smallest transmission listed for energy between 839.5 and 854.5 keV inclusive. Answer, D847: 32.64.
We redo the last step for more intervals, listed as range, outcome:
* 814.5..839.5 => 29.24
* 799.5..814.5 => 31.97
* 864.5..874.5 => 40.25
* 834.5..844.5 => 29.89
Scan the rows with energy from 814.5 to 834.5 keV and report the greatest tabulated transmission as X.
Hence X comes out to 32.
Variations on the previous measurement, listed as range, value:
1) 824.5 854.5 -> 37.17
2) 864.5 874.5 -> 40.88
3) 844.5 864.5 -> 40.85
